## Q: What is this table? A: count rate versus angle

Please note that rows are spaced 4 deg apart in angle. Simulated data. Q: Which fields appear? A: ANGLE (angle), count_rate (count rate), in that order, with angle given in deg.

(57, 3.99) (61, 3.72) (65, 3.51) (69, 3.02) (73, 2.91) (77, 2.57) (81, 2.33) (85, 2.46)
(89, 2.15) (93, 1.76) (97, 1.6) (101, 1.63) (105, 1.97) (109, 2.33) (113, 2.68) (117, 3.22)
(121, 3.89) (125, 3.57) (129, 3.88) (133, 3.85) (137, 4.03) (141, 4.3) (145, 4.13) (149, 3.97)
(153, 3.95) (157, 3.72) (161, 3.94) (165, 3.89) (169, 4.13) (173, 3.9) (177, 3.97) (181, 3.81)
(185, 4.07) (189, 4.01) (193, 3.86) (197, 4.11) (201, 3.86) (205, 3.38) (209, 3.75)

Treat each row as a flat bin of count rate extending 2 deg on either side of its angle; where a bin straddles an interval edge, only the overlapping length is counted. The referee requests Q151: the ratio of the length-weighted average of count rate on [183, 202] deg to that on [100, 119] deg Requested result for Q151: 1.66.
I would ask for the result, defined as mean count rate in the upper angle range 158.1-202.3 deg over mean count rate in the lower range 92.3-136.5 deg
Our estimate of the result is 1.40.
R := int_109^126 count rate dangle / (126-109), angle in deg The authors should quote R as 3.21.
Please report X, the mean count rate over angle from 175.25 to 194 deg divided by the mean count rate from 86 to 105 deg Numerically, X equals 2.1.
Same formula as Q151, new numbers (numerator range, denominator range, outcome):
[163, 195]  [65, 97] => 1.60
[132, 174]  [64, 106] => 1.71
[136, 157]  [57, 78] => 1.24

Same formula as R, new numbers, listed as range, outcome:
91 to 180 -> 3.38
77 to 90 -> 2.37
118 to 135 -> 3.76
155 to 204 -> 3.93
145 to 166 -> 3.92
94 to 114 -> 2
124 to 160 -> 3.94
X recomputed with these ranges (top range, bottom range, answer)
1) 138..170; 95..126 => 1.55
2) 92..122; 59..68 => 0.66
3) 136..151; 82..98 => 2.02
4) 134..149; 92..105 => 2.41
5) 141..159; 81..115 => 1.91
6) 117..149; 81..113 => 1.90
